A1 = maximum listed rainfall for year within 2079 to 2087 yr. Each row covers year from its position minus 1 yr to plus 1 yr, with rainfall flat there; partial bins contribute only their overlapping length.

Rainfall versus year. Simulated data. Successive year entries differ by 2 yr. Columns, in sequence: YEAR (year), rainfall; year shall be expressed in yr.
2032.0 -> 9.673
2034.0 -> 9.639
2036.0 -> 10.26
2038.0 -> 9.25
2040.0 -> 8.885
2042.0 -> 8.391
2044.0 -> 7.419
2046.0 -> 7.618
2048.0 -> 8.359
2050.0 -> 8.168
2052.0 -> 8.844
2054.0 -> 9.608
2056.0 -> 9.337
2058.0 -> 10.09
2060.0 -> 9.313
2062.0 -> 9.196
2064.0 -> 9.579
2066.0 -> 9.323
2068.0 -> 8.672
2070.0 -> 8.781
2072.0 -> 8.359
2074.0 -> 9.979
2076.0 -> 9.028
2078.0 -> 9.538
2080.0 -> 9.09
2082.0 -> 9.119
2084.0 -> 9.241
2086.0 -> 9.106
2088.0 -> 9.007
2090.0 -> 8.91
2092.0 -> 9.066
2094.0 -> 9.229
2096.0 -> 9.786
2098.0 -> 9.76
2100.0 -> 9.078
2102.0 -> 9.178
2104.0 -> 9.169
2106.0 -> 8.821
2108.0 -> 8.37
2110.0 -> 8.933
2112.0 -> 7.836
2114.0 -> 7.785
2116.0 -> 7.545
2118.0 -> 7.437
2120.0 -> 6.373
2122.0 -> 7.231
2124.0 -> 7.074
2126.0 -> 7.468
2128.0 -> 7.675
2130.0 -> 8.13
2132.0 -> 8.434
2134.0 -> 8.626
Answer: 9.241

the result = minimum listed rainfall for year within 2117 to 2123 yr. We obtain 6.373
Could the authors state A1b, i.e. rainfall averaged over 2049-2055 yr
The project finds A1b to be 8.87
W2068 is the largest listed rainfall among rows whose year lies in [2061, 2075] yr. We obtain 9.979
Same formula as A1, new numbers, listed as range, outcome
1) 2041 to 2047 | 8.391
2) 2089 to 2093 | 9.066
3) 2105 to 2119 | 8.933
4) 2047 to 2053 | 8.844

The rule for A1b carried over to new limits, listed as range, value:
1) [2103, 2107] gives 9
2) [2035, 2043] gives 9.2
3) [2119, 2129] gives 7.16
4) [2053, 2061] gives 9.59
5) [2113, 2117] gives 7.67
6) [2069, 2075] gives 9.04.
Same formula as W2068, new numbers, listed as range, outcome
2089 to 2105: 9.786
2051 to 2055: 9.608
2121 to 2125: 7.231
